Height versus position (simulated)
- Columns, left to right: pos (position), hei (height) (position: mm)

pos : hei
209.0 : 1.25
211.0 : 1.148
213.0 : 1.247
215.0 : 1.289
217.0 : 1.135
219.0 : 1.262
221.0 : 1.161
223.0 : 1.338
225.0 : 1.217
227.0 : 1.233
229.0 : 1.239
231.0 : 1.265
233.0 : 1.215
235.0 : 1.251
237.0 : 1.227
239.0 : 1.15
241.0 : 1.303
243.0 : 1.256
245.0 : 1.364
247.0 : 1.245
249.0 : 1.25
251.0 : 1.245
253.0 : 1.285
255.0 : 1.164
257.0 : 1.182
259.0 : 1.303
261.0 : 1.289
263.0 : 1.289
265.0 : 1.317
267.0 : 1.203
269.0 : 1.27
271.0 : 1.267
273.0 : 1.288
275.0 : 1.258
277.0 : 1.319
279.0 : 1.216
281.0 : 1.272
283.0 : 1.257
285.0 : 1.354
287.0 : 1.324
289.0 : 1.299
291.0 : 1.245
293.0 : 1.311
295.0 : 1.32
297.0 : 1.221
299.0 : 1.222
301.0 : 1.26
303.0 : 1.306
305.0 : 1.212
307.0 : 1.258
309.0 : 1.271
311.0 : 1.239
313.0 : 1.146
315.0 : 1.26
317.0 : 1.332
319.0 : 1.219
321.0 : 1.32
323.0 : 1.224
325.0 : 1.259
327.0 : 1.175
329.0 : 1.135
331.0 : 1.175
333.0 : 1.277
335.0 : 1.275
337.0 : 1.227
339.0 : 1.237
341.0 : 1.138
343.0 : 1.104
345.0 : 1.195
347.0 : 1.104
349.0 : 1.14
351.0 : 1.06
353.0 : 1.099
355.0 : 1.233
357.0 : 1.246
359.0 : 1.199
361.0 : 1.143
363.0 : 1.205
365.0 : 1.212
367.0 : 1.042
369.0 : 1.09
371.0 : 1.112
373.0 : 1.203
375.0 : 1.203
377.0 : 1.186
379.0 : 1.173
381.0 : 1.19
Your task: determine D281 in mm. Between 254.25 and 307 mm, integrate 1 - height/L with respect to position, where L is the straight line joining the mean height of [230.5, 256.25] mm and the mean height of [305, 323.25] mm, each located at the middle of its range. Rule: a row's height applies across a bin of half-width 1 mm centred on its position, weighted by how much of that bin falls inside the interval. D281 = -0.8 mm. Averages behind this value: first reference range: 1.25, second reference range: 1.25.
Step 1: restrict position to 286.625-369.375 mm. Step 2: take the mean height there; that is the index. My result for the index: 1.21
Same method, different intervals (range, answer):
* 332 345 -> 1.21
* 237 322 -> 1.26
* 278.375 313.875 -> 1.26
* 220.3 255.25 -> 1.25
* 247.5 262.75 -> 1.25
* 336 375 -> 1.16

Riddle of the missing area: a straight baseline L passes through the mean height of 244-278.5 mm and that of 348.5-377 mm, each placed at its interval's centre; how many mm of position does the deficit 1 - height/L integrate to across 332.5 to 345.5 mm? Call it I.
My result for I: -0.2 mm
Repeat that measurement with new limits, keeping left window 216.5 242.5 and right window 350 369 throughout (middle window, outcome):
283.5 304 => -1.6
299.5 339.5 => -2.0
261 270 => -0.4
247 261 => -0.3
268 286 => -1.1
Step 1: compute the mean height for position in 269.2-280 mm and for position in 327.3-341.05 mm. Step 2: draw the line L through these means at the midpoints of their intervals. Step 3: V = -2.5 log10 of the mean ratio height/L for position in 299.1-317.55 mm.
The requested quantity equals -0.01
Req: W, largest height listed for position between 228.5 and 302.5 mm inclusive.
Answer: 1.364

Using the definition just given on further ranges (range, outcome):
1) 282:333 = 1.354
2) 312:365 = 1.332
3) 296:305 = 1.306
